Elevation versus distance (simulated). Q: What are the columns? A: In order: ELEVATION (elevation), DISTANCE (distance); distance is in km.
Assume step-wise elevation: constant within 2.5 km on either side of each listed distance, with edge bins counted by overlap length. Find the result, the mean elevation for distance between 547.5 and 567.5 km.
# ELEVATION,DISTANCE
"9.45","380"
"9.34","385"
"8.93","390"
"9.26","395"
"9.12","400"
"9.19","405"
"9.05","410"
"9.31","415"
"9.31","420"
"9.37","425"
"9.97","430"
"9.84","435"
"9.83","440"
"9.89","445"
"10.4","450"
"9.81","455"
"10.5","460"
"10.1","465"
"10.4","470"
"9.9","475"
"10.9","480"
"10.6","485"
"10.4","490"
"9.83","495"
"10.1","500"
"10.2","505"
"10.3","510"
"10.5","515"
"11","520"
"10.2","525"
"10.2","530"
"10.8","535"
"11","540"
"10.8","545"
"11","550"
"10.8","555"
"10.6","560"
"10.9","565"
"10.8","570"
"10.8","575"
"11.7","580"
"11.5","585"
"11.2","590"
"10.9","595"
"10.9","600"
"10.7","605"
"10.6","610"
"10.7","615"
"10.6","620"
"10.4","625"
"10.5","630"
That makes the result 10.8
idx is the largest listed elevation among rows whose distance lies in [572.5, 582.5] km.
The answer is 11.7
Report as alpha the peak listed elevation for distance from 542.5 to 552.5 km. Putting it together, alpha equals 11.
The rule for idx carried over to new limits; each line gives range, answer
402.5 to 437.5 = 9.97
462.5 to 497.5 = 10.9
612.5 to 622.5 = 10.7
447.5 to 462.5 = 10.5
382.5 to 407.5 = 9.34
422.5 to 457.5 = 10.4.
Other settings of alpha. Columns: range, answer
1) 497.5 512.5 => 10.3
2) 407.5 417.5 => 9.31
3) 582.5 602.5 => 11.5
